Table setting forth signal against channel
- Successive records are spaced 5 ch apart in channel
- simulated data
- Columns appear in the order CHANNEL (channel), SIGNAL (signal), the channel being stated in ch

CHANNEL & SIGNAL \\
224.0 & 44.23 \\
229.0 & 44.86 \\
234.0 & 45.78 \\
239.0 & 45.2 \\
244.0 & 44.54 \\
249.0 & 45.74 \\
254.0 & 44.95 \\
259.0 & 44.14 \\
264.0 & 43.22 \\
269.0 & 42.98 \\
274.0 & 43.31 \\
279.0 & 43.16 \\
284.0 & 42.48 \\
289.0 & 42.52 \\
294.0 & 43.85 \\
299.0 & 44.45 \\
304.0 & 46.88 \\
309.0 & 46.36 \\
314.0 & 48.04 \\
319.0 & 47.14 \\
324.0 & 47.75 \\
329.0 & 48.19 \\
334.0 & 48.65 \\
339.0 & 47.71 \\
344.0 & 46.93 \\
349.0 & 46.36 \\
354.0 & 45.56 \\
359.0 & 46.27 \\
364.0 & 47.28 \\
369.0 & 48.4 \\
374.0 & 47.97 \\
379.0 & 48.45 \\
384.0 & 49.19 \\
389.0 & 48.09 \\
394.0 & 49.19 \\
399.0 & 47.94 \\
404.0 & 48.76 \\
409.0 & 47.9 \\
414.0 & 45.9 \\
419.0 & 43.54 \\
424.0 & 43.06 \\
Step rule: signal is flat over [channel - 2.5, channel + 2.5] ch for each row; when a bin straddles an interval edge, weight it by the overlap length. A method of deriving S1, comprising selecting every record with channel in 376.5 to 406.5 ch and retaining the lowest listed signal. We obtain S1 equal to 47.94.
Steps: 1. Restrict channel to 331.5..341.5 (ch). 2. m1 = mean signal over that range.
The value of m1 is 48.2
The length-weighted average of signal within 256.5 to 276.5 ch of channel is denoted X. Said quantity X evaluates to 43.4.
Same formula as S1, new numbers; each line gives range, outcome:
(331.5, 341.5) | 47.71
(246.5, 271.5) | 42.98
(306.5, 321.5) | 46.36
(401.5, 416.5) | 45.9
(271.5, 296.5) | 42.48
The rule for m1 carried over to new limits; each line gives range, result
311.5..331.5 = 47.8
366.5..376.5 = 48.2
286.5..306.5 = 44.4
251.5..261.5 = 44.5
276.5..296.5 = 43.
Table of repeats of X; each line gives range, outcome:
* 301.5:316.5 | 47.1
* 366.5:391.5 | 48.4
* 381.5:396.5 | 48.8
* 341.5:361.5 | 46.3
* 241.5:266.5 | 44.5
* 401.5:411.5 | 48.3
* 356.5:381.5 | 47.7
